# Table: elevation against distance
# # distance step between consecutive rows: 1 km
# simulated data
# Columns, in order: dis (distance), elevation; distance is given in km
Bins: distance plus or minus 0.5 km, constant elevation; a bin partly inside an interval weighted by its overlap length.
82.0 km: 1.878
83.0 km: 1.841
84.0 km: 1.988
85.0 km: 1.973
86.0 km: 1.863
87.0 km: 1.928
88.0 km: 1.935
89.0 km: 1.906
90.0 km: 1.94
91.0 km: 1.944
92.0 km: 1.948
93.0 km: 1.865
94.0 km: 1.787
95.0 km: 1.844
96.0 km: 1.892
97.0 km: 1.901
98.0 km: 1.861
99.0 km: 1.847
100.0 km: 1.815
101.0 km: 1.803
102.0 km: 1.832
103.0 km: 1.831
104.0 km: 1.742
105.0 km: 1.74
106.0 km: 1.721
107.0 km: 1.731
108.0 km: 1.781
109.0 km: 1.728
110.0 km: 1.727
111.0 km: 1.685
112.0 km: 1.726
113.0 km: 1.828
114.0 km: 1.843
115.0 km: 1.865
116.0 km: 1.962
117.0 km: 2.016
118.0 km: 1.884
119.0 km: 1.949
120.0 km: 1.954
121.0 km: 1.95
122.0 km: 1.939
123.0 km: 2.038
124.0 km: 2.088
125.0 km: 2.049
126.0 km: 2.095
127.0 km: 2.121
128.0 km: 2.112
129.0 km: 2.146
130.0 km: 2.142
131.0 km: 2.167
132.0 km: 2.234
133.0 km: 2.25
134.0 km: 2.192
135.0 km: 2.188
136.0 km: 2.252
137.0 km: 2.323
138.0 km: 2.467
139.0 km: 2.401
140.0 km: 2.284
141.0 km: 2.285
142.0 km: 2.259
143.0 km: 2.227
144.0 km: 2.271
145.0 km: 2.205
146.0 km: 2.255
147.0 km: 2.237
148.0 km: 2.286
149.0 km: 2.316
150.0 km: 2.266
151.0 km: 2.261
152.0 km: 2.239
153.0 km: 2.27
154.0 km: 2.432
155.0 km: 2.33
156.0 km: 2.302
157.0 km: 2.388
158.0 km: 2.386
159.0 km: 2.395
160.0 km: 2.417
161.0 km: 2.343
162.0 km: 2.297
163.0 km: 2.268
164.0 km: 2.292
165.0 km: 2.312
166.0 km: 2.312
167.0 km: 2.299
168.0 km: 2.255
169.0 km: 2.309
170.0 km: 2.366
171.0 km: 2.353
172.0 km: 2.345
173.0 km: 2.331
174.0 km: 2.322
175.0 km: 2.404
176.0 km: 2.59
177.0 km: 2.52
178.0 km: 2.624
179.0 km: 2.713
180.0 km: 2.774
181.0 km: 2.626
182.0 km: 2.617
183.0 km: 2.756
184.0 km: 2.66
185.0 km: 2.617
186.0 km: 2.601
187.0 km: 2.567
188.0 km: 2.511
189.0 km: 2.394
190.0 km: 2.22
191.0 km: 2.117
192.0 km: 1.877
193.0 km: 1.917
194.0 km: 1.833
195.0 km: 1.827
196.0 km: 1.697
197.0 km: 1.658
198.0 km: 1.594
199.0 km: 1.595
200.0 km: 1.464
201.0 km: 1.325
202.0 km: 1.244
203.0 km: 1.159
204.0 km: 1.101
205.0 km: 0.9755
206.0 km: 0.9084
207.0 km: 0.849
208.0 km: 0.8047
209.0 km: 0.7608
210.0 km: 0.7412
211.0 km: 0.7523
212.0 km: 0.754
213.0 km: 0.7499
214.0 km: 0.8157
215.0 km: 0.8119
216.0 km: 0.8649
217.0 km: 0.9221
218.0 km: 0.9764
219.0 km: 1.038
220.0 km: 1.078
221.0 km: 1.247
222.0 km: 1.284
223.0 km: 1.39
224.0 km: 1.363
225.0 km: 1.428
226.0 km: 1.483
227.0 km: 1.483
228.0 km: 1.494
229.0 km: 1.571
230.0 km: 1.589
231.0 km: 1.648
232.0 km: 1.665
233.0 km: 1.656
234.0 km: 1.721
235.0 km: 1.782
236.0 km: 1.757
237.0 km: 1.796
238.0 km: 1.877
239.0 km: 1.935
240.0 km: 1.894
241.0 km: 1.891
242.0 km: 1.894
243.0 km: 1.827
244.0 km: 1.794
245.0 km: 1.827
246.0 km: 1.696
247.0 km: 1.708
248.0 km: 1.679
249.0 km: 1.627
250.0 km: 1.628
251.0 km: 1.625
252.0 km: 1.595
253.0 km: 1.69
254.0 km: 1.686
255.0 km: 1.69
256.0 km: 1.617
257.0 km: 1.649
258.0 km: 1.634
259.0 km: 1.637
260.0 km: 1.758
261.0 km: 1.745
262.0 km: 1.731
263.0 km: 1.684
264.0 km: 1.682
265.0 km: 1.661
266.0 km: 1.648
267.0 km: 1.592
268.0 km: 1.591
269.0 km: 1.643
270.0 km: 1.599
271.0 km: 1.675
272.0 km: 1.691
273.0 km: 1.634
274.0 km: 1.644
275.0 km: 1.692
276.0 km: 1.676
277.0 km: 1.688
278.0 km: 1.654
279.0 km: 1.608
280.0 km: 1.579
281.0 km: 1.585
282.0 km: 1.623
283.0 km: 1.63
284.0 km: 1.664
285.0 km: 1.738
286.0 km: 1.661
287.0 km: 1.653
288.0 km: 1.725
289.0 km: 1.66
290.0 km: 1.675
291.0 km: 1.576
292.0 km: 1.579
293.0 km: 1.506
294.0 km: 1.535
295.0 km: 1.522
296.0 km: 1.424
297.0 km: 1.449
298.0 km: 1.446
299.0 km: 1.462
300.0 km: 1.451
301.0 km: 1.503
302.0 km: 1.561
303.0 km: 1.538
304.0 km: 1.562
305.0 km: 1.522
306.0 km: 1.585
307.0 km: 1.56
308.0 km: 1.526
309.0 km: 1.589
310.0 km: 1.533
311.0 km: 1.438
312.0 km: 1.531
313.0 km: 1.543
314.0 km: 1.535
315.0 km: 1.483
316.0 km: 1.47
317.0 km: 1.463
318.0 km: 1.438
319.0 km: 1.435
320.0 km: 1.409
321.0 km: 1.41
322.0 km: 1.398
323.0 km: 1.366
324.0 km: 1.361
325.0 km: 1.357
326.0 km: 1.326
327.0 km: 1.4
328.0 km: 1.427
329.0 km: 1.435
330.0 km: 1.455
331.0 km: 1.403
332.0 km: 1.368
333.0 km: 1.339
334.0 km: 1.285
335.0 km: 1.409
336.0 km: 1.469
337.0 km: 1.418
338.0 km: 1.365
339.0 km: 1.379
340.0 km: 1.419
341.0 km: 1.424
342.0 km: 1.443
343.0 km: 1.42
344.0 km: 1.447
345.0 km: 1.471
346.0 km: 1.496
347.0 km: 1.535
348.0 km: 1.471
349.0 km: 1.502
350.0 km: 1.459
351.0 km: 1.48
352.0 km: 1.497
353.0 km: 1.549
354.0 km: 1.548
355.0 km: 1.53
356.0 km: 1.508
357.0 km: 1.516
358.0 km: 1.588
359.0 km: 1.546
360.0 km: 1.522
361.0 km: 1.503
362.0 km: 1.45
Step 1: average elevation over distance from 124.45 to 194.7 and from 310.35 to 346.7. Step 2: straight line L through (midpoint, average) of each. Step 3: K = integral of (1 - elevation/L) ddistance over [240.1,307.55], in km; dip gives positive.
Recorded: 3.0 km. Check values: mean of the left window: 2.32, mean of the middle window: 1.64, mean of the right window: 1.42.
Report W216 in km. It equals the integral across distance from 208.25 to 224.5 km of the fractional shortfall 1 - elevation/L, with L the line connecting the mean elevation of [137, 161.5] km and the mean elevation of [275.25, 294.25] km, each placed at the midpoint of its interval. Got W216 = 8.3 km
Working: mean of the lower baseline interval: 2.31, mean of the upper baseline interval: 1.63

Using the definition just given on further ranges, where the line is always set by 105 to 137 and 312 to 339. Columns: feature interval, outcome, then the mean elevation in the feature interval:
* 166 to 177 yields -3.12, 2.36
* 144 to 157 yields -2.65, 2.29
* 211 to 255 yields 4.66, 1.49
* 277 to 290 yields -1.01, 1.65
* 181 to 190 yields -3.84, 2.57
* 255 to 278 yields -1.23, 1.66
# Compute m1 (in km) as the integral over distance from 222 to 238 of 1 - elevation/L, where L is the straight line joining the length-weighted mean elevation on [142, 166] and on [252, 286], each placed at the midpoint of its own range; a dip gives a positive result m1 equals 2.4 km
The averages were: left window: 2.3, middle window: 1.59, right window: 1.66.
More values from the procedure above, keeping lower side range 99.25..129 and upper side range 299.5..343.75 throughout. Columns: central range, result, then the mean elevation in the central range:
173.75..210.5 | -3.97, 1.92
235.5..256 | -1.83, 1.75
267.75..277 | -0.60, 1.65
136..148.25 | -3.11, 2.29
